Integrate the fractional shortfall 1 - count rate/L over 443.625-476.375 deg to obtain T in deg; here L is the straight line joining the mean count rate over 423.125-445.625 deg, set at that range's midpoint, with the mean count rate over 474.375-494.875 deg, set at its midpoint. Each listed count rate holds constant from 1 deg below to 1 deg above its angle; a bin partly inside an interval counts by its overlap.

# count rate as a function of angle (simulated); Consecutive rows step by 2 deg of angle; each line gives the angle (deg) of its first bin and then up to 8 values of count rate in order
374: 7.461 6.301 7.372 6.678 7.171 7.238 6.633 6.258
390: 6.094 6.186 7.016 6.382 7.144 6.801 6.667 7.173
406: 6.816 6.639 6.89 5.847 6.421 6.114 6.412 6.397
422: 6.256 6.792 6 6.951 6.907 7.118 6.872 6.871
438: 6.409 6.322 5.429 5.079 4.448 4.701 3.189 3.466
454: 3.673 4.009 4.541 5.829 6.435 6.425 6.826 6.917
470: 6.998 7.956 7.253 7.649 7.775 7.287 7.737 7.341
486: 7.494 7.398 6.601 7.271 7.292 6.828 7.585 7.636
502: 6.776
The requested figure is 6.36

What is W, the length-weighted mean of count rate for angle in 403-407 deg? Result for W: 6.99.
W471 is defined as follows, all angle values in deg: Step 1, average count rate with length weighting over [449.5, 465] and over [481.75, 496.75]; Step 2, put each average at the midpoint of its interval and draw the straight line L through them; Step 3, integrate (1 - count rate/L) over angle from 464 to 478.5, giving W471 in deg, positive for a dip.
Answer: -3.56 deg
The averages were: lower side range 4.74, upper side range 7.23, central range 7.26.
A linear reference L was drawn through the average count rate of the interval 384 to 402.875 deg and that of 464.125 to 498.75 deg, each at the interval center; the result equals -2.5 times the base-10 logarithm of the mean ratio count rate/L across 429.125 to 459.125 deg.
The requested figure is 0.31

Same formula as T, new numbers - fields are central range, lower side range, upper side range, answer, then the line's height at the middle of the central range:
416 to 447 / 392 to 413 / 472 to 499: 2.9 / 6.94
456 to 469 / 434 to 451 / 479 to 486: 0.9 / 6.43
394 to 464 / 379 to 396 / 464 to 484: 9.6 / 6.97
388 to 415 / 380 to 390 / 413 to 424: -0.2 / 6.55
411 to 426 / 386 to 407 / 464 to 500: 1.1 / 6.82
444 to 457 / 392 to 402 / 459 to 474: 5.3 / 6.79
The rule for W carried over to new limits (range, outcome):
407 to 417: 6.38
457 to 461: 5.19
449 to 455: 3.44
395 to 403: 6.75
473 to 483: 7.54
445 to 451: 4.11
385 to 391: 6.33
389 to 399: 6.56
